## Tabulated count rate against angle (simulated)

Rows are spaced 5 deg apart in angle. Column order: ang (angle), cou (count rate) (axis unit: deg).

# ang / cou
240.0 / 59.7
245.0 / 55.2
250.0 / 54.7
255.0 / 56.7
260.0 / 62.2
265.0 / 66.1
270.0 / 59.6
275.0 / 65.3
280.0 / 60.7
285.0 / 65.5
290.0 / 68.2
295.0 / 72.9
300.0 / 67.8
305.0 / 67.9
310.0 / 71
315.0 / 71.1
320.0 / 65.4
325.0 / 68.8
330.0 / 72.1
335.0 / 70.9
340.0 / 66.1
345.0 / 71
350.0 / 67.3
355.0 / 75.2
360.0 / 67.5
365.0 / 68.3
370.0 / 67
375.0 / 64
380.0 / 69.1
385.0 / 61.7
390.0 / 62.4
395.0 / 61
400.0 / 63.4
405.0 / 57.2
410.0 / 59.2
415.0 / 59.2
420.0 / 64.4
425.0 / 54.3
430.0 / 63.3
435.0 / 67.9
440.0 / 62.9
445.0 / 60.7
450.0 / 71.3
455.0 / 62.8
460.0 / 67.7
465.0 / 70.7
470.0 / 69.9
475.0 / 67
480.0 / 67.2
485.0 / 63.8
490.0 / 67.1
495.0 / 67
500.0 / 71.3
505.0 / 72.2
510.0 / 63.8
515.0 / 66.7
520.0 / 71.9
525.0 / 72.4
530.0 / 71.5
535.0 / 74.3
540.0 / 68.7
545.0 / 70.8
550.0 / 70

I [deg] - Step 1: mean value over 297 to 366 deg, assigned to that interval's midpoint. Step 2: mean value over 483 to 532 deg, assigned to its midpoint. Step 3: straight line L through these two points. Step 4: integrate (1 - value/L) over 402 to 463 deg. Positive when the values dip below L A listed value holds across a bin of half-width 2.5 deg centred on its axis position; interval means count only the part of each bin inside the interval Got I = 5.64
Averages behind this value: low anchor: 69.4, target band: 62.6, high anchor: 68.8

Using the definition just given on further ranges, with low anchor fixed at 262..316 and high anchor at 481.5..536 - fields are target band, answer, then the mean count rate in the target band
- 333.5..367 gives -1.01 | 69.4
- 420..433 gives 1.52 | 60.2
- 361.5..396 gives 1.37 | 65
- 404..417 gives 1.79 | 58.7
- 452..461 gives 0.44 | 65.2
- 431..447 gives 1.05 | 63.9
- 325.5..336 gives -0.60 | 71.1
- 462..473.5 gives -0.21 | 69.9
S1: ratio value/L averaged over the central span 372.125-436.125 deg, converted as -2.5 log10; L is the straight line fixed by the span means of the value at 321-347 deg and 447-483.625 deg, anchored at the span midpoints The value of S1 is 0.11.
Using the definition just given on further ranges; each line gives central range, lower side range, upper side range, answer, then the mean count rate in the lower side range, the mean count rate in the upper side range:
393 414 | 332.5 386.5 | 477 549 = 0.141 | 68.1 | 69.2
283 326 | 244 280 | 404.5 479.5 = -0.127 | 60.2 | 64.2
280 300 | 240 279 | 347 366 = -0.077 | 60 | 69.7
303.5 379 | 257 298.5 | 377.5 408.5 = -0.088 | 65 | 62.4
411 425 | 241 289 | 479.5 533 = 0.098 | 60.9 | 68.7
